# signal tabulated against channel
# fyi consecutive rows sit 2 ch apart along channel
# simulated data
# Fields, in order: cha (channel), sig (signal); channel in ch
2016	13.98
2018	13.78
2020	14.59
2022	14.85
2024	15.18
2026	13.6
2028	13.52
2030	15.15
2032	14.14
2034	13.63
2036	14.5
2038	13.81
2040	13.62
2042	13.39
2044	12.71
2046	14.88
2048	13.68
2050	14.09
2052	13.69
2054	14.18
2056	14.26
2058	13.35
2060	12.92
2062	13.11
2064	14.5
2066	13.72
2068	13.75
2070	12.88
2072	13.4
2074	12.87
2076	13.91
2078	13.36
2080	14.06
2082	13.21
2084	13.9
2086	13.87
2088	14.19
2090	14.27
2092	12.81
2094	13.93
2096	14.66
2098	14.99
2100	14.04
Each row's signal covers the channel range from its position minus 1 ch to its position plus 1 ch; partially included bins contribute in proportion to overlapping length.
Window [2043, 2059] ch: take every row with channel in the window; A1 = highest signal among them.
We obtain 14.88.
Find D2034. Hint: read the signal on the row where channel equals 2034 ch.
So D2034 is 13.63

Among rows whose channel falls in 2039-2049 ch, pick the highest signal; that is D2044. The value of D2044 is 14.88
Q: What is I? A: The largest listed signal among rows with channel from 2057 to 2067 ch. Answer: 14.5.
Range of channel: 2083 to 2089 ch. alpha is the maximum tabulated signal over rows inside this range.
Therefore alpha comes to 14.19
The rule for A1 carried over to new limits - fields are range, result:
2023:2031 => 15.18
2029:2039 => 15.15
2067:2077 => 13.91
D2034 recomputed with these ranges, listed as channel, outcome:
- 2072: 13.4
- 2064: 14.5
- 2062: 13.11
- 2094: 13.93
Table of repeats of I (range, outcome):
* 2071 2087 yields 14.06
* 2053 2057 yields 14.26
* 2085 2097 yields 14.66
